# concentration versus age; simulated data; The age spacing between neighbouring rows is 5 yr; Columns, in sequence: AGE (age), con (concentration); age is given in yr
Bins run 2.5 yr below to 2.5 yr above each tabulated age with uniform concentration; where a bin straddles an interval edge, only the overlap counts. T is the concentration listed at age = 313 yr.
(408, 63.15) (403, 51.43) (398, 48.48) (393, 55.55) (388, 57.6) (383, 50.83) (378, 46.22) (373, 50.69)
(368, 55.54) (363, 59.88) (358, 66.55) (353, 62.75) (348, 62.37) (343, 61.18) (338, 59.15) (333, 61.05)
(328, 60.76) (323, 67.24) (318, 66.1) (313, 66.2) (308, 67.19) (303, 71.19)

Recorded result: 66.2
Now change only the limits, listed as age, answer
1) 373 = 50.69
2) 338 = 59.15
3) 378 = 46.22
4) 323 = 67.24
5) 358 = 66.55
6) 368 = 55.54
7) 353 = 62.75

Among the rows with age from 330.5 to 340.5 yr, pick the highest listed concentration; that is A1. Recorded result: 61.05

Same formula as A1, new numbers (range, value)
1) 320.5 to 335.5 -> 67.24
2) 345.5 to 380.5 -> 66.55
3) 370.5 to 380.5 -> 50.69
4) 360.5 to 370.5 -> 59.88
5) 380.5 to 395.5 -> 57.6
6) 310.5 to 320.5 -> 66.2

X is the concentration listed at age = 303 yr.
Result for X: 71.19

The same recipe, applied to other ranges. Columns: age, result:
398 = 48.48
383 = 50.83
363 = 59.88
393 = 55.55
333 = 61.05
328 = 60.76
